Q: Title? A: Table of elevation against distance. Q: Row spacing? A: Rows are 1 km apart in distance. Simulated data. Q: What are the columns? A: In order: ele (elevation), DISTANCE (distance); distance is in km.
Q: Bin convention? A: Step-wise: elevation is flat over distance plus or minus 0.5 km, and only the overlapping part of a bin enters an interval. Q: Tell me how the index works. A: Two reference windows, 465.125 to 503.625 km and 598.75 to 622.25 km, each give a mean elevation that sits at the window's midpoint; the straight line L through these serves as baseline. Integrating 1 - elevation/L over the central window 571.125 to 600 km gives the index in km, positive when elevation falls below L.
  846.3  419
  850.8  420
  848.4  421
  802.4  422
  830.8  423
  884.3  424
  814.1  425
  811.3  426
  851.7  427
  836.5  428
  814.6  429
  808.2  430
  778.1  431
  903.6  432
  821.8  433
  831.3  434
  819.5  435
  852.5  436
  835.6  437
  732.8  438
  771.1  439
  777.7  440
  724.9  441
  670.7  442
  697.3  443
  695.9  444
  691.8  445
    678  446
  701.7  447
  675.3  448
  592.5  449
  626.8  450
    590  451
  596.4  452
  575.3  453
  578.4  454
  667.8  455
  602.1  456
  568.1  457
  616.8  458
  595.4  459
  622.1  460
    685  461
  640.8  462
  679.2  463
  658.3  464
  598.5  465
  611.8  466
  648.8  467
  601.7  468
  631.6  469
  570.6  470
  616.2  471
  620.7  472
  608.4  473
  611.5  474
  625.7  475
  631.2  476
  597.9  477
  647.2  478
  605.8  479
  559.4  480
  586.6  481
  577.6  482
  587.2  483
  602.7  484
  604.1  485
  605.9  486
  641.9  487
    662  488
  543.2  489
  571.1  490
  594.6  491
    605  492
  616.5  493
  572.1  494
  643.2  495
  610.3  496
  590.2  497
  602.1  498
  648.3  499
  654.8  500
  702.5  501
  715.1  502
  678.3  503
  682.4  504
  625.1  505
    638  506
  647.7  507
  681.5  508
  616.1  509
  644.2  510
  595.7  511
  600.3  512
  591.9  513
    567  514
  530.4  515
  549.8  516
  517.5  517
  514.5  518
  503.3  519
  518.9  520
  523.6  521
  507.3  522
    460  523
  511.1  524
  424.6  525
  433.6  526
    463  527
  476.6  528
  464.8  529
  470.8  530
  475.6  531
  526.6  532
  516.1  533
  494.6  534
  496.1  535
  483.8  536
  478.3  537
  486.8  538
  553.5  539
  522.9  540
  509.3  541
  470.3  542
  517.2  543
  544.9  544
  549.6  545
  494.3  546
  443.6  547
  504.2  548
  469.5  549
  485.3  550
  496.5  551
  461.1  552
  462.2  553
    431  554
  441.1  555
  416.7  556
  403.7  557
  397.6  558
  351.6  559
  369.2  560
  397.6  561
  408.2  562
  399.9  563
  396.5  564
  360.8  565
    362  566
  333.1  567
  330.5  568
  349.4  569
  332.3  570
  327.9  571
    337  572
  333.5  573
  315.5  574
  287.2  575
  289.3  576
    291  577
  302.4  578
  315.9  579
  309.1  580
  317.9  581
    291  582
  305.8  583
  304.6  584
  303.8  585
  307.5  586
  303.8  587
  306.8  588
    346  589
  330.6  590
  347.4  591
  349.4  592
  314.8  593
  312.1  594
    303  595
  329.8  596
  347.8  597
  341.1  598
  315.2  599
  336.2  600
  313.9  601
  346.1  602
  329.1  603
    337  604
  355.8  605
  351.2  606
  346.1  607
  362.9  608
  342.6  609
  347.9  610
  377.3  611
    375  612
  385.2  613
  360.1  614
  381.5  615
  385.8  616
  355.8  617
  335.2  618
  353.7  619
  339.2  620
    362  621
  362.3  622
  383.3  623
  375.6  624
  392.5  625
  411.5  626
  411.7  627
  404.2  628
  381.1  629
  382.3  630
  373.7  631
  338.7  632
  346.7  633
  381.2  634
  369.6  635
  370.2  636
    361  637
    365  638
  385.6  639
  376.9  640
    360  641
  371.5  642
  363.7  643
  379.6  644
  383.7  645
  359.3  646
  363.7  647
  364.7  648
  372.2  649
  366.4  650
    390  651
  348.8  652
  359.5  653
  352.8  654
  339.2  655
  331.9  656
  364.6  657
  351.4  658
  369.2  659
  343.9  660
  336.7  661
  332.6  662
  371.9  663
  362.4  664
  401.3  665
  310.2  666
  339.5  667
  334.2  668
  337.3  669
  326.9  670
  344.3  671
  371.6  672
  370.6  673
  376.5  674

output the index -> 6.2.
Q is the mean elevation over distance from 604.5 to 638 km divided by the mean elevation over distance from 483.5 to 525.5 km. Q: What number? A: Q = 0.6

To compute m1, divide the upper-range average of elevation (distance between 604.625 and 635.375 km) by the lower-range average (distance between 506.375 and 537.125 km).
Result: 0.70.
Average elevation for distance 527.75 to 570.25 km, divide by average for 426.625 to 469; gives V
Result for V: 0.6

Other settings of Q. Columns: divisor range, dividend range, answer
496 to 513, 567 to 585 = 0.49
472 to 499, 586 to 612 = 0.56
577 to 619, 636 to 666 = 1.08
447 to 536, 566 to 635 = 0.58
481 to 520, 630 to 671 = 0.59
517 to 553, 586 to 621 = 0.70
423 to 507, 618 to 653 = 0.56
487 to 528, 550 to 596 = 0.60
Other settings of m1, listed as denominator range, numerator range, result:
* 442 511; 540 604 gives 0.59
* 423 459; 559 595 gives 0.45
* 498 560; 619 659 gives 0.70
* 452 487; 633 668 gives 0.59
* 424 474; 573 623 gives 0.48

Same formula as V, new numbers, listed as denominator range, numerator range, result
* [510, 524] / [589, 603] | 0.61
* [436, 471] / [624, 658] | 0.56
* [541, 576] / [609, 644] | 0.90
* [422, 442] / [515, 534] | 0.61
